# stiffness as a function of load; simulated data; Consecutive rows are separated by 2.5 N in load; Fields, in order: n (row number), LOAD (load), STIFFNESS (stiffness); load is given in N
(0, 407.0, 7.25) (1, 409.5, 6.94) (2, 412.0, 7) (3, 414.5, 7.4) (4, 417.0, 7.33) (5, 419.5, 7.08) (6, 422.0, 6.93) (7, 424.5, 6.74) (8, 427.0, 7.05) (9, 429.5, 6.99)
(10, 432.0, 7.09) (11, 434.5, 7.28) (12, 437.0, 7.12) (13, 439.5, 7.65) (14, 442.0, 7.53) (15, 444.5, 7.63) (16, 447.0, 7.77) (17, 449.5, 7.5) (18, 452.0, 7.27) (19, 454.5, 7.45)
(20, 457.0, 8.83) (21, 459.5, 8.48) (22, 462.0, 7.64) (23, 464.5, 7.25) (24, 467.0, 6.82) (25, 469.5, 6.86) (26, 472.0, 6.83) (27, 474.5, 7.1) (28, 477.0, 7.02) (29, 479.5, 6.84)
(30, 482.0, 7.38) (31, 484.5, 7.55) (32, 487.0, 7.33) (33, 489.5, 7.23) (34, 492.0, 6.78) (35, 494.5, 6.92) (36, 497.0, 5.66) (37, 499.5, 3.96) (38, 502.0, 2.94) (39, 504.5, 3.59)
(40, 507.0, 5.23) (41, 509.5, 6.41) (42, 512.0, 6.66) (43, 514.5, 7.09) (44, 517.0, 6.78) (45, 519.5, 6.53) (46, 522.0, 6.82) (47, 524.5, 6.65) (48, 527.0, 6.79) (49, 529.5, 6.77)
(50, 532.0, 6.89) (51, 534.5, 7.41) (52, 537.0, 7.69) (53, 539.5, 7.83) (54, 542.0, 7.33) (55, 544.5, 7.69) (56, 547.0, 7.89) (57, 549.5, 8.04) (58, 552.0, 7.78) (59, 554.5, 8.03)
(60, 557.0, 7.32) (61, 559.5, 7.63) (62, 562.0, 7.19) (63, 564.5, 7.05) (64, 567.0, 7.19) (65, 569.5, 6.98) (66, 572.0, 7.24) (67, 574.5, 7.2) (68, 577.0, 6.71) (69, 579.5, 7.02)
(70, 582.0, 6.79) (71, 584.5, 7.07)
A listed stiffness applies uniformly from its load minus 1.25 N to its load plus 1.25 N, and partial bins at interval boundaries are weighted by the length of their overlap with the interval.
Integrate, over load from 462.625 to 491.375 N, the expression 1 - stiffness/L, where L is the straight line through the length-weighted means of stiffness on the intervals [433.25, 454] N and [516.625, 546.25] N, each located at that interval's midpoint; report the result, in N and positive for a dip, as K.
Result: 0.87 N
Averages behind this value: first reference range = 7.47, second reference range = 7.12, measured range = 7.11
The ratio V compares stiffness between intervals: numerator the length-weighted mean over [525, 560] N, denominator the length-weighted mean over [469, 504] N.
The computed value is 1.17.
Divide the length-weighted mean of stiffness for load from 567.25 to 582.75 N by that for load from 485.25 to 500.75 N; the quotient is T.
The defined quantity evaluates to 1.10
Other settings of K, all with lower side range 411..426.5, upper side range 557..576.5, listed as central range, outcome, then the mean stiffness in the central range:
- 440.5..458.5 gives -1.56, 7.72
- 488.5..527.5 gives 6.39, 5.98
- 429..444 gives -0.45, 7.31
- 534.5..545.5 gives -0.66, 7.61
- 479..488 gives -0.22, 7.31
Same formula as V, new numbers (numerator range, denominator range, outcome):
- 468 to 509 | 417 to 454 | 0.85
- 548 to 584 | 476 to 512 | 1.20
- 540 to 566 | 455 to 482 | 1.03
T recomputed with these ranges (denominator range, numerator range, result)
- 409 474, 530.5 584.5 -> 1.01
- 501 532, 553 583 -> 1.18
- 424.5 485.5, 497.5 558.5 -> 0.91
